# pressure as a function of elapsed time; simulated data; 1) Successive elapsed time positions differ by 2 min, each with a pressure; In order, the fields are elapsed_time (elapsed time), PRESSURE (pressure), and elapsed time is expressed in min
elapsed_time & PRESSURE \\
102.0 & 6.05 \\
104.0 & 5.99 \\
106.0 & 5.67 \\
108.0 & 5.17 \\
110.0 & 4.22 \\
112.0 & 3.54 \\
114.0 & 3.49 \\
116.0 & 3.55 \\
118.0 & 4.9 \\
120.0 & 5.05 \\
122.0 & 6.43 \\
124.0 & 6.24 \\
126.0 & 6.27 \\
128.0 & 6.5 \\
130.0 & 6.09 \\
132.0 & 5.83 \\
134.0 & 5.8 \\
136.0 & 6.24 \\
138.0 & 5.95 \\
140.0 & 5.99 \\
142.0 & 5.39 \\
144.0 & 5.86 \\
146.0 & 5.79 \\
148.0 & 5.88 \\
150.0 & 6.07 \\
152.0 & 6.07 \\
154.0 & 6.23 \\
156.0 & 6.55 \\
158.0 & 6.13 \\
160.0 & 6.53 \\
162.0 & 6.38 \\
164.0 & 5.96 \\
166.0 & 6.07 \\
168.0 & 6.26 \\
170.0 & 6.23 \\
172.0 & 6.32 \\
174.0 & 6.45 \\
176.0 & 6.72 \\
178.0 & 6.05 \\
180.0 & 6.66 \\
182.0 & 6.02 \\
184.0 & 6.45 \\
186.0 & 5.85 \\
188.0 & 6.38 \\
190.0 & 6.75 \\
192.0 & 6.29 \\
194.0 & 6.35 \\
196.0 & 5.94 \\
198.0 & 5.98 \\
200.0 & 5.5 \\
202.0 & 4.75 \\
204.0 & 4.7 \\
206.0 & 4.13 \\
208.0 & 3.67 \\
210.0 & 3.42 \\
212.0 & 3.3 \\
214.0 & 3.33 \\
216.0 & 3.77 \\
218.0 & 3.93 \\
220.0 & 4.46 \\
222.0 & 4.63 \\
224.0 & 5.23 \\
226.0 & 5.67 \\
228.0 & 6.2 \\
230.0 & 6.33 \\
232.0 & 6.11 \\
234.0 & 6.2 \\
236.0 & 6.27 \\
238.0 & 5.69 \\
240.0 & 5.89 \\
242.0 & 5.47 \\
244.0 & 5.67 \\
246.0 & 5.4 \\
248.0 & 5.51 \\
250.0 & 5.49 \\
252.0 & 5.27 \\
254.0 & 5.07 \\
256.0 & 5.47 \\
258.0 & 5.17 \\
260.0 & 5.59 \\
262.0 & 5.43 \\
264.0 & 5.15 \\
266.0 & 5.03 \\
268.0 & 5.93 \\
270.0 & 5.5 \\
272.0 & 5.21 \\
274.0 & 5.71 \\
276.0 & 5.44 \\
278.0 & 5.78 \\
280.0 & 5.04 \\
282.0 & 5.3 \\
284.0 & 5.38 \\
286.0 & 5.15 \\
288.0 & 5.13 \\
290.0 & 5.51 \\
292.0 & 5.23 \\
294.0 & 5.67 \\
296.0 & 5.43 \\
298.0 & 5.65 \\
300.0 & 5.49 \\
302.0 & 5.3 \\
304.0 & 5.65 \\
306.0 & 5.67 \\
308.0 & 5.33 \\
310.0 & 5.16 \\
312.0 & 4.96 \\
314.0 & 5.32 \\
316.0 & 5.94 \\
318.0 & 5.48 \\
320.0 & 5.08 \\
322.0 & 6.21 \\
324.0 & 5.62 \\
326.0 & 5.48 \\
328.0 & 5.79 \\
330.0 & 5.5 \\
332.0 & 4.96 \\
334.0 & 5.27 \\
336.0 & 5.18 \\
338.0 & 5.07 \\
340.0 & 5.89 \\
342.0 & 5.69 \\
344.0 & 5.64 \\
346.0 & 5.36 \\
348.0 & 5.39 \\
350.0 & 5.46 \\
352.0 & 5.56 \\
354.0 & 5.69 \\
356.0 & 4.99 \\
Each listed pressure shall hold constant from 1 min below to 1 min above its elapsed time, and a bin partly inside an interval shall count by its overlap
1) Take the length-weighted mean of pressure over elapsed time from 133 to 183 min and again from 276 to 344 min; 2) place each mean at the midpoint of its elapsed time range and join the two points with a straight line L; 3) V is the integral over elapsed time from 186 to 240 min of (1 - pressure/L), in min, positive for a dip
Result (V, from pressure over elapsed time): 6.2 min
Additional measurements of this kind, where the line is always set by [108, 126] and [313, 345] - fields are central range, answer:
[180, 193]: -3.3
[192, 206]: -1.2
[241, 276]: -1.0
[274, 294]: 0.0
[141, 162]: -4.9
